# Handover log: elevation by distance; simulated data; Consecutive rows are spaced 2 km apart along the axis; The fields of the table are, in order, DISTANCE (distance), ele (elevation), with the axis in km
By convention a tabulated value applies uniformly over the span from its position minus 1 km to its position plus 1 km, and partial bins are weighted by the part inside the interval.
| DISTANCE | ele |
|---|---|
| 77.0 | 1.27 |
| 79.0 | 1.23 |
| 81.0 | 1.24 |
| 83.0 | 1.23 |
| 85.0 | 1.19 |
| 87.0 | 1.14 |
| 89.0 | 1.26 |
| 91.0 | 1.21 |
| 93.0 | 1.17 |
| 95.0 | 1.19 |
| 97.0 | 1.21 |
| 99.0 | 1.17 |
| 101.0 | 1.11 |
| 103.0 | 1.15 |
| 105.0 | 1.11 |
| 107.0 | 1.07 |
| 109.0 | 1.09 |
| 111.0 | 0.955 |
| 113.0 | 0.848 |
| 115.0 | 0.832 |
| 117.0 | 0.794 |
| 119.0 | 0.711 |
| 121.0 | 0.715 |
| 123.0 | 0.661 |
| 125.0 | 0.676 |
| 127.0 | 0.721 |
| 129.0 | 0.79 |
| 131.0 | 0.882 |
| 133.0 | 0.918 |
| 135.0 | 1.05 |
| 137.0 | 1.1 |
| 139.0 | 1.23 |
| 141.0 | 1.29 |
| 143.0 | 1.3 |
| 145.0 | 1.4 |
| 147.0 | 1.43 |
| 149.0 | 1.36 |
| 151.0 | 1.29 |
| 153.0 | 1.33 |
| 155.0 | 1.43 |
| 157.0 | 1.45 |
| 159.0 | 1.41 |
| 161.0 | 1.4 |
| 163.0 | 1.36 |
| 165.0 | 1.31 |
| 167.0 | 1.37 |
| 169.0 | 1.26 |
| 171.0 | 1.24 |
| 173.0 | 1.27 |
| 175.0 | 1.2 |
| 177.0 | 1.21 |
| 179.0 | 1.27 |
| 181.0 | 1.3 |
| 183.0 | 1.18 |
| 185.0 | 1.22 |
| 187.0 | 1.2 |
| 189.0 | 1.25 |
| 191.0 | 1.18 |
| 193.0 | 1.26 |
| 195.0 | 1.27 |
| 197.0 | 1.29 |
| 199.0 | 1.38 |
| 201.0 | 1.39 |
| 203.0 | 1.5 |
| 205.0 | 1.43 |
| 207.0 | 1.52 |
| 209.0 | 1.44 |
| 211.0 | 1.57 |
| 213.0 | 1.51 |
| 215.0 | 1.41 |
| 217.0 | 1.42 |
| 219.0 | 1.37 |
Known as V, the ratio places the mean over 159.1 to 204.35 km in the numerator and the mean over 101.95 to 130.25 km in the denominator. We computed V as 1.49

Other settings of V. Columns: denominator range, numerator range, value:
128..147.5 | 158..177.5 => 1.15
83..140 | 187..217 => 1.38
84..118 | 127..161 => 1.12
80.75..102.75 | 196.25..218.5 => 1.21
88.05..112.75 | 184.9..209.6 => 1.18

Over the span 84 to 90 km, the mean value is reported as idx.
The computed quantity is 1.2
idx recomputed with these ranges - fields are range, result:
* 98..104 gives 1.14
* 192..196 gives 1.27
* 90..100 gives 1.19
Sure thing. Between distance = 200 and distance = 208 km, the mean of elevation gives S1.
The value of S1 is 1.46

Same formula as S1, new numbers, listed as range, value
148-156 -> 1.35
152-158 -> 1.4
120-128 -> 0.693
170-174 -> 1.25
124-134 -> 0.797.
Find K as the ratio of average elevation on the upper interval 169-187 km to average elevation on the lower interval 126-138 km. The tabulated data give 1.36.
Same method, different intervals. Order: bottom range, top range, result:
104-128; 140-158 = 1.61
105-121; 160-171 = 1.48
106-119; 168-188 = 1.35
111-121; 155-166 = 1.73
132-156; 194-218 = 1.13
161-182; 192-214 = 1.10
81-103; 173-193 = 1.03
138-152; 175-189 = 0.93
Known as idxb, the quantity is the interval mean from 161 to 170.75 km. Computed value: 1.33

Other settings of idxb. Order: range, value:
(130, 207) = 1.28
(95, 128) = 0.934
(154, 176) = 1.34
